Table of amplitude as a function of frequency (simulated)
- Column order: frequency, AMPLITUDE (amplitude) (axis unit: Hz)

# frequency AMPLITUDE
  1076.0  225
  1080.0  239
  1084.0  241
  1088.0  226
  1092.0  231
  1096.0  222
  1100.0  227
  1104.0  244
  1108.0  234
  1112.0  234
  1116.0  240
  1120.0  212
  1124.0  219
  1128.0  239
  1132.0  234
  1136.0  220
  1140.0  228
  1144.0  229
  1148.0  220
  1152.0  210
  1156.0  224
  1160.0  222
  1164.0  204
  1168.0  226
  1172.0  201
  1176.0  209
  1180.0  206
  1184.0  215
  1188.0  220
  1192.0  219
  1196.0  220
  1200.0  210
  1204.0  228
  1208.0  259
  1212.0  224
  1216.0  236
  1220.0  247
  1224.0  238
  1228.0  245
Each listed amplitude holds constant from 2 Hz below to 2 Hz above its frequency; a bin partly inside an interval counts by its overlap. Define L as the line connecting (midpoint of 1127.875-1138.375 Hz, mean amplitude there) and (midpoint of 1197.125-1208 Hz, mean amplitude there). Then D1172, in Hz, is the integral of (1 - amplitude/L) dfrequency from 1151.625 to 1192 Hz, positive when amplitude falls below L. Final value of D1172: 2.4 Hz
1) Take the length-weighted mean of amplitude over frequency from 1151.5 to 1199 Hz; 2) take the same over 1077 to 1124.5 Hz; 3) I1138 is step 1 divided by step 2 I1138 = 0.93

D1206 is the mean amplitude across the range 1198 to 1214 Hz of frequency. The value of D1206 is 230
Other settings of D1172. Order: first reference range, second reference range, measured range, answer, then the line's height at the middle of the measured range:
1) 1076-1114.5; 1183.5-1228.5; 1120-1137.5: 0.4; 232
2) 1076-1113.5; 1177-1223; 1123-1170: 1.3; 229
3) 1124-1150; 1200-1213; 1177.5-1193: 1.2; 232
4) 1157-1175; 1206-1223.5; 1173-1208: 1.5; 227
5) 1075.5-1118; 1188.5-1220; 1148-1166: 1.2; 231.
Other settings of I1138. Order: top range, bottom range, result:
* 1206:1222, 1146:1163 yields 1.11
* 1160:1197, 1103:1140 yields 0.93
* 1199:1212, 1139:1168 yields 1.06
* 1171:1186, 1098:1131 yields 0.90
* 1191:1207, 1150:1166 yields 1.03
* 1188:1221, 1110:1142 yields 1.00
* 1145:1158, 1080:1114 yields 0.94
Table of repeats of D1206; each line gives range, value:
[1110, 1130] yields 229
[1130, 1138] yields 227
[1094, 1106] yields 231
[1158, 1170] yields 217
